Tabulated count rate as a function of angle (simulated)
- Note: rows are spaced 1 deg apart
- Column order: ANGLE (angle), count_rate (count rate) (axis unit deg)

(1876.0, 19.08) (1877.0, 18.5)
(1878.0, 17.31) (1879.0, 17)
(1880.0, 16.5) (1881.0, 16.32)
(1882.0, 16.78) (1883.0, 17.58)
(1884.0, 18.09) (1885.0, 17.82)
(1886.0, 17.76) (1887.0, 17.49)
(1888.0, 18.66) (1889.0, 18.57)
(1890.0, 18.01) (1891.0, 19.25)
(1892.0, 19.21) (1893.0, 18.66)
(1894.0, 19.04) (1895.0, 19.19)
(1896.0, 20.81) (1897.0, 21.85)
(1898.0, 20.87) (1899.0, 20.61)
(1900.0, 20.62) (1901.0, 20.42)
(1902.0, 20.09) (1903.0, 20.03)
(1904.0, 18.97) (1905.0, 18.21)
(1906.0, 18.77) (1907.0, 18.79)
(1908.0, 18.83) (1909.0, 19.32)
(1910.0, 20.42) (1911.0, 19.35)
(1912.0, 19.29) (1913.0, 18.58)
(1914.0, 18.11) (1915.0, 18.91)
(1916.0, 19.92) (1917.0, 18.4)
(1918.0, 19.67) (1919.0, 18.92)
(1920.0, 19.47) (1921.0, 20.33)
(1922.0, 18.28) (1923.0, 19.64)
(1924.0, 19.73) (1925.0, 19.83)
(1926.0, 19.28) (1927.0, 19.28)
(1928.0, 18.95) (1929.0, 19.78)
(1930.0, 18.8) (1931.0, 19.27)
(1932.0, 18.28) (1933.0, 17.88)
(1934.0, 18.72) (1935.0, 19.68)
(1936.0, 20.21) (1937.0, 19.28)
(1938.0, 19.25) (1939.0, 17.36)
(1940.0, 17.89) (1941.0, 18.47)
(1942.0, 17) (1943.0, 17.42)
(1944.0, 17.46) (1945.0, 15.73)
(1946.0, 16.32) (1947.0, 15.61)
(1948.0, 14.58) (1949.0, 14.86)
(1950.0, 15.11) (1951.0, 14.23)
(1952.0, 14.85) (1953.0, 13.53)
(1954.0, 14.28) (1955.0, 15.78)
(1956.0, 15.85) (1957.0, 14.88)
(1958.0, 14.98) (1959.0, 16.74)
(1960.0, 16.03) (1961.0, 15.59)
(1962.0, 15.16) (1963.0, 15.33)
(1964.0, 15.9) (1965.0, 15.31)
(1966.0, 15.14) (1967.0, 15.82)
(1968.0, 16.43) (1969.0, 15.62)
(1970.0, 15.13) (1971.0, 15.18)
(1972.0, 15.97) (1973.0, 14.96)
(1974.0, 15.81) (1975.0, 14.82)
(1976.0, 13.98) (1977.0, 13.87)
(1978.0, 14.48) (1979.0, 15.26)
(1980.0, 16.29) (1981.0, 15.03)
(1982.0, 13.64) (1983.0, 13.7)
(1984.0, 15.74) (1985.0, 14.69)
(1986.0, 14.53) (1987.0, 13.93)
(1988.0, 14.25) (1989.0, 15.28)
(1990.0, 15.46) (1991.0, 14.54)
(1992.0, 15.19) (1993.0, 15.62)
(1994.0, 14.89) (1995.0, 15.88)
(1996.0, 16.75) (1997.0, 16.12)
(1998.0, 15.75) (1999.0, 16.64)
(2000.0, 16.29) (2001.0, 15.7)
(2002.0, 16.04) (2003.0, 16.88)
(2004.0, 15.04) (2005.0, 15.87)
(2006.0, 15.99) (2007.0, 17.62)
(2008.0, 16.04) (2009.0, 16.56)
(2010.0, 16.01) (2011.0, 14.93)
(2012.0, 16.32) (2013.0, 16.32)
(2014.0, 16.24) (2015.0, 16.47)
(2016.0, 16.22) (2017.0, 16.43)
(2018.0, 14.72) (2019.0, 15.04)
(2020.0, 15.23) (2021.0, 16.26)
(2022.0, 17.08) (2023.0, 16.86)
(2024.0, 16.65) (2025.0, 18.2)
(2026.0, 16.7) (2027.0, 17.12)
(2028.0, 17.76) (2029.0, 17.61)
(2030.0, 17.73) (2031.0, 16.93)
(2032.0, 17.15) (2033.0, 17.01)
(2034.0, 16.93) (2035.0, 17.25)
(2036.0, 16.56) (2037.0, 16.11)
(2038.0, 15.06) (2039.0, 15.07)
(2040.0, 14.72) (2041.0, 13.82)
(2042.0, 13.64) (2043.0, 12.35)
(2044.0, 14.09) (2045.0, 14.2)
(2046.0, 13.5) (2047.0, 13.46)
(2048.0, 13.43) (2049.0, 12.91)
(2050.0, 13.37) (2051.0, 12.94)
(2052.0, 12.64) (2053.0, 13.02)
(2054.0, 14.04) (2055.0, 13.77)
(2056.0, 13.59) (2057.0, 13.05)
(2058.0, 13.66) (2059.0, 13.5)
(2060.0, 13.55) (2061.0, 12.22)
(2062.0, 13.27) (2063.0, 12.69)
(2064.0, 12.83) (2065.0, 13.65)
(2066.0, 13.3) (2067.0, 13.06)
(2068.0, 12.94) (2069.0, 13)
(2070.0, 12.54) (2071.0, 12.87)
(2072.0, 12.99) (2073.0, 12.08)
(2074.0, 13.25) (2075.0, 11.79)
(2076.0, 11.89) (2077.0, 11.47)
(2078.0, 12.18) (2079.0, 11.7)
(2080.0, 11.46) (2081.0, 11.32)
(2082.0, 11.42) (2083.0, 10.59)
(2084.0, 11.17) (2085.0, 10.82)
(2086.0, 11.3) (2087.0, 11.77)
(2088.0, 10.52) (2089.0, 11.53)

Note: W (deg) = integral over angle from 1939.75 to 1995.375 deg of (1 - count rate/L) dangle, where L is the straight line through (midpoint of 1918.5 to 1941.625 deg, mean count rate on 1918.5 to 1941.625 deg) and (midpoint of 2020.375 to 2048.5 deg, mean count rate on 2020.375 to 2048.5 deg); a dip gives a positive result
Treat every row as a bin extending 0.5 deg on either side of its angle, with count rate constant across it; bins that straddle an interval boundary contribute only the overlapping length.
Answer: 7.93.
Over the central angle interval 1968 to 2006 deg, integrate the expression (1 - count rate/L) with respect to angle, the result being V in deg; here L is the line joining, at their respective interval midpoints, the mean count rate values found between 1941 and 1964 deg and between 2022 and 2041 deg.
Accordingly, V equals 1.8 deg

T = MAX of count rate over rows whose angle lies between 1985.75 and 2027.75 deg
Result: 18.2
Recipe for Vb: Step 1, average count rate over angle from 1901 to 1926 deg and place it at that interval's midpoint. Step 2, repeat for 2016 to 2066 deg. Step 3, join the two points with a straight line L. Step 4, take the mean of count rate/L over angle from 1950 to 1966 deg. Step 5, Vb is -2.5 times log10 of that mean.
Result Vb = 0.17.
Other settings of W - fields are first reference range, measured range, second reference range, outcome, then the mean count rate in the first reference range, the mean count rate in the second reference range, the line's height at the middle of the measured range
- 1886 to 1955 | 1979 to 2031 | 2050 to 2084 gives -2.92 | 18.5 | 12.7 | 15.1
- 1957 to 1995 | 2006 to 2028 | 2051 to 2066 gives -3.35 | 15.1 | 13.2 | 14.2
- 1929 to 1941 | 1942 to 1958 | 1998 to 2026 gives 2.54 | 18.8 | 16.2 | 18.3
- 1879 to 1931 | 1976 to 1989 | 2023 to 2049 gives 1.86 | 19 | 15.7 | 17.1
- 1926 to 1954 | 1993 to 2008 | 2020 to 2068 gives -0.22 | 17.4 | 14.8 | 15.9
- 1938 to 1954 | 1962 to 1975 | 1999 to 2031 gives 0.54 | 16.1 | 16.4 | 16.2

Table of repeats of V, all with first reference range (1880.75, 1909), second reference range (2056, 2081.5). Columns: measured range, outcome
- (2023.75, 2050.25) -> -3.2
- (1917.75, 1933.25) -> -1.2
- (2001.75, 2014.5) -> -1.1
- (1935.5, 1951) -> 0.2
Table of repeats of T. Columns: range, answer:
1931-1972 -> 20.21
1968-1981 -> 16.43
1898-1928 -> 20.87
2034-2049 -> 17.25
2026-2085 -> 17.76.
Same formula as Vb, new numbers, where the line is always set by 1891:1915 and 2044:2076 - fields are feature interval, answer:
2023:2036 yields -0.20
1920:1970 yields 0.05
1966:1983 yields 0.10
